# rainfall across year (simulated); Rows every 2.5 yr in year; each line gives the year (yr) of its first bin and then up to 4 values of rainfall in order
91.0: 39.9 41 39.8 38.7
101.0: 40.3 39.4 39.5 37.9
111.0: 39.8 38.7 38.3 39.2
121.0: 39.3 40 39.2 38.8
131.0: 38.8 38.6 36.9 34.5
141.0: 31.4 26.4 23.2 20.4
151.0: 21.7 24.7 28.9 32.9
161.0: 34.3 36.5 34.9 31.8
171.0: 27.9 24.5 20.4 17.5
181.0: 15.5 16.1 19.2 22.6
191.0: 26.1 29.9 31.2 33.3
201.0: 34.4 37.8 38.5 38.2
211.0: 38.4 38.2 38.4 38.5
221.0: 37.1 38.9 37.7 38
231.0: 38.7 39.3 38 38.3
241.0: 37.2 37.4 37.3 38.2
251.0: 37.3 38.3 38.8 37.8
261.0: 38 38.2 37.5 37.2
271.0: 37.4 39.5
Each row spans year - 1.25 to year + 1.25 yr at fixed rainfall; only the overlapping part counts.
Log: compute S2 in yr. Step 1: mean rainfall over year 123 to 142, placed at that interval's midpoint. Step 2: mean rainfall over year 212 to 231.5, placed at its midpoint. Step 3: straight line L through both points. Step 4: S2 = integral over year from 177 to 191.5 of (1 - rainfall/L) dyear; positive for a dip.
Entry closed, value 7.1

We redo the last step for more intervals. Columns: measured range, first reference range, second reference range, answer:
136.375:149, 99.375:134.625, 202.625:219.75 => 3.5 yr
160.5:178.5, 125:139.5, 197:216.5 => 4.1 yr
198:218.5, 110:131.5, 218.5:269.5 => 0.5 yr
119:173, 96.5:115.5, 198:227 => 8.6 yr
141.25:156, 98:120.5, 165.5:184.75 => 2.6 yr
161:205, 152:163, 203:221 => 8.7 yr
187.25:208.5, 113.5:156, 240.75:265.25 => 2.2 yr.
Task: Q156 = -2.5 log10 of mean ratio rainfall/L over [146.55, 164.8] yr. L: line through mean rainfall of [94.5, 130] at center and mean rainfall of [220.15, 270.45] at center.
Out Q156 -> 0.342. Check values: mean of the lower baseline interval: 39.2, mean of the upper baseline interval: 38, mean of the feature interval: 28.3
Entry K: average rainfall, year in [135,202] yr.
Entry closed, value 27.2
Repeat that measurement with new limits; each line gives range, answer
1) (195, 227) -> 37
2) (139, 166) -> 28.5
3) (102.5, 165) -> 34.4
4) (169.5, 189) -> 20.5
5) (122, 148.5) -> 34.1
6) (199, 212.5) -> 37.2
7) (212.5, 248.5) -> 38.1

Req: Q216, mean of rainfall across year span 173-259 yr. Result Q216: 33.4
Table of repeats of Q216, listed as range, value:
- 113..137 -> 38.8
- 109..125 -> 39.2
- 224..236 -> 38.4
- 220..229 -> 37.9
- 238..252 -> 37.6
